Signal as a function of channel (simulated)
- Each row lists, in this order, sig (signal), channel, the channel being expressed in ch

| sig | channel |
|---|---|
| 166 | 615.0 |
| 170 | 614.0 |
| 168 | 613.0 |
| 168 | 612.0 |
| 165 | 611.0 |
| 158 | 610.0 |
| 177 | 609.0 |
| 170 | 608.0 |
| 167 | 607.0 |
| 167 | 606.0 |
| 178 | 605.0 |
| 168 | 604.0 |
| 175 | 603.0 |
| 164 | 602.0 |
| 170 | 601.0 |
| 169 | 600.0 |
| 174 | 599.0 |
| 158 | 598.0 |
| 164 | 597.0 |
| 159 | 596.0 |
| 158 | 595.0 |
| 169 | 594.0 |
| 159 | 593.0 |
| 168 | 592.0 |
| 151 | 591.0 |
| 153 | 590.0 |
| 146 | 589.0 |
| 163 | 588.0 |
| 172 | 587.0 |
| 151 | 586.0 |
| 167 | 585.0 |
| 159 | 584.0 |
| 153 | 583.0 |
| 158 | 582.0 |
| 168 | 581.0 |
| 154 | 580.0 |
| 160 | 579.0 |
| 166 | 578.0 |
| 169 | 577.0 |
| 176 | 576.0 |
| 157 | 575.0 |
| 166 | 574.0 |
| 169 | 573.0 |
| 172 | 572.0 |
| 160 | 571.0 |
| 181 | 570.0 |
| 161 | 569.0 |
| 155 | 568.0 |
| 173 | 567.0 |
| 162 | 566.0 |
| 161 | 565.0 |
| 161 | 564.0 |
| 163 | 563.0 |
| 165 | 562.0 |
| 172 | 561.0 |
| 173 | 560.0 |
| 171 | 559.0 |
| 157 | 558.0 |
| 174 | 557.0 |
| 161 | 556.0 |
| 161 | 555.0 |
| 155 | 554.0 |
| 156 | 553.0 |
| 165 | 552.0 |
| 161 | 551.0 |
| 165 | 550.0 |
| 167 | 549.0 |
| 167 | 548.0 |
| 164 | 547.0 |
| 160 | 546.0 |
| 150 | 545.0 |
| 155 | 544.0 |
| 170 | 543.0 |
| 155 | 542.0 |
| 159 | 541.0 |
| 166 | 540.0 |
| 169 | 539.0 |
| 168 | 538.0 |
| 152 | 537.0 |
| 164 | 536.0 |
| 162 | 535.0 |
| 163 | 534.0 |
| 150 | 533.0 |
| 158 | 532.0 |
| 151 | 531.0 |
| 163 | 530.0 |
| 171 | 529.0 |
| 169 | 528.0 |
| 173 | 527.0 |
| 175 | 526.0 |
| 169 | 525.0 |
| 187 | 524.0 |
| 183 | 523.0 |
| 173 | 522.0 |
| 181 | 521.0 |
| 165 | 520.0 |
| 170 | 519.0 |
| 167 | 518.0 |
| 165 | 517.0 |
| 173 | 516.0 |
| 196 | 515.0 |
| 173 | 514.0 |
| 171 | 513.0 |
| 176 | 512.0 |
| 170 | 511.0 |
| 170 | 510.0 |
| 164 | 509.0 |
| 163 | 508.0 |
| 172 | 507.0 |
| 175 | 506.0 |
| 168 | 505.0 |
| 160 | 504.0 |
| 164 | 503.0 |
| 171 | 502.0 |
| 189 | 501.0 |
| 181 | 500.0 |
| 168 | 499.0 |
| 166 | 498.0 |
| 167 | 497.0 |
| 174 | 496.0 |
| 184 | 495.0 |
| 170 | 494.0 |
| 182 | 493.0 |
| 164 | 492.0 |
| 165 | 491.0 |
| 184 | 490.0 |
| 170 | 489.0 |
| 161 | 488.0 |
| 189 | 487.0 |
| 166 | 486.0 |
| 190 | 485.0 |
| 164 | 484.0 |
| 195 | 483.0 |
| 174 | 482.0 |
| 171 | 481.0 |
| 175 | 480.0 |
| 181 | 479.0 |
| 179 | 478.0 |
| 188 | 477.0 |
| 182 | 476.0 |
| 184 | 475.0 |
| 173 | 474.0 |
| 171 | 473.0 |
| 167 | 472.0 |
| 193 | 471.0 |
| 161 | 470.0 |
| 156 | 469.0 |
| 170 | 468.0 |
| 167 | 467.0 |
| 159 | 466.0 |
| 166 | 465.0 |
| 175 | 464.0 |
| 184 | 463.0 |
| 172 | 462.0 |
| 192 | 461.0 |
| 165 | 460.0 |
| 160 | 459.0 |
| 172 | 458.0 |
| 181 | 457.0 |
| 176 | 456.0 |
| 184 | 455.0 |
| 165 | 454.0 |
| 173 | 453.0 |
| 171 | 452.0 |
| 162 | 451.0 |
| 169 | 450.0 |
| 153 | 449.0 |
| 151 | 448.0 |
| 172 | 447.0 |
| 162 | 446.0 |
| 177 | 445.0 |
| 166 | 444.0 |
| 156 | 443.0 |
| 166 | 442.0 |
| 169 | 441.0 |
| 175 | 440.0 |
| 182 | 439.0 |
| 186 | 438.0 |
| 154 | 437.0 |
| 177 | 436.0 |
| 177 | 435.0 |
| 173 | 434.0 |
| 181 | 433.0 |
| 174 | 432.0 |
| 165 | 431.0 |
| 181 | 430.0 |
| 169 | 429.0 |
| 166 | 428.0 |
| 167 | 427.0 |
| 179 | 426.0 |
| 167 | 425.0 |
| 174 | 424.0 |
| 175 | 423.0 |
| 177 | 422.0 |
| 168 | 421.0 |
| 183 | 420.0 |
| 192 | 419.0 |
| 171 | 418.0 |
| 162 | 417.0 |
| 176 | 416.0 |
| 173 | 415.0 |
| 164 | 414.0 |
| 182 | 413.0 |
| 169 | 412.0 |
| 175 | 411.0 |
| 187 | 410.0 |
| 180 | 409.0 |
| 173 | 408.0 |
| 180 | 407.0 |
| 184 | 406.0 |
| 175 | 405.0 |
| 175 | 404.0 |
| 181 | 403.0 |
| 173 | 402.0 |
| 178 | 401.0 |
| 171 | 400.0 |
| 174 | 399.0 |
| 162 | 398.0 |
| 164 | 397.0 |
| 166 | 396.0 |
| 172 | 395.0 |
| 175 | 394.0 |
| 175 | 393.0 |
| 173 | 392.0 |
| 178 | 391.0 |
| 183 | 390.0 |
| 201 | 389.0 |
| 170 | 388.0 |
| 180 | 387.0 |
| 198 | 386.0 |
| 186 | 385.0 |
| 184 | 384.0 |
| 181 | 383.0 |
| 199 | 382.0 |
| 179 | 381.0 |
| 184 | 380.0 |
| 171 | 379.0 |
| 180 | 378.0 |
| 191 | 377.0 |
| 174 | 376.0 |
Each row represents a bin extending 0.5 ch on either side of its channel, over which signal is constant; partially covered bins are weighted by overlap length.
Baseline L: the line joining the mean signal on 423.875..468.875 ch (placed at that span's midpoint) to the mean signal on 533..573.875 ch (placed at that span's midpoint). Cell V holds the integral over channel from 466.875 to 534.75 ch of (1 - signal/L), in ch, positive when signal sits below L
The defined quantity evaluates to -2.2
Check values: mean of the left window 171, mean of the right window 163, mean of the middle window 172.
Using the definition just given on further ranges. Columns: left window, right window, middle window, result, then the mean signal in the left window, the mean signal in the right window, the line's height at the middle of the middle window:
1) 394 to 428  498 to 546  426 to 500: -0.5 ch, 174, 168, 171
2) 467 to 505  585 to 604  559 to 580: -0.1 ch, 174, 163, 165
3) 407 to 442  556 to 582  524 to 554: 0.8 ch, 174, 166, 167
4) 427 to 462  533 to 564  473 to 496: -1.2 ch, 171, 163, 168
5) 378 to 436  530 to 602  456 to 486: -0.7 ch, 176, 163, 171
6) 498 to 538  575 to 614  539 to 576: 0.6 ch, 170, 164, 167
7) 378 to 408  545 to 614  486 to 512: -0.2 ch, 178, 164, 170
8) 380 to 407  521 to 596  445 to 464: 0.3 ch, 178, 164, 173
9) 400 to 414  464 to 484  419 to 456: 1.0 ch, 177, 174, 176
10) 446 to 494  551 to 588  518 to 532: -0.3 ch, 173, 164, 168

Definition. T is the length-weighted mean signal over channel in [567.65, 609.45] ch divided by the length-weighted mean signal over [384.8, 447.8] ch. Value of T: 0.9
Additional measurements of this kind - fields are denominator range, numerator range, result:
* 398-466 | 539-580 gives 0.95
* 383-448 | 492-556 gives 0.96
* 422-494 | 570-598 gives 0.94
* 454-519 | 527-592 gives 0.94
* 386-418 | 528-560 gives 0.92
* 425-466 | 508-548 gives 0.98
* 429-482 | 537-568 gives 0.95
